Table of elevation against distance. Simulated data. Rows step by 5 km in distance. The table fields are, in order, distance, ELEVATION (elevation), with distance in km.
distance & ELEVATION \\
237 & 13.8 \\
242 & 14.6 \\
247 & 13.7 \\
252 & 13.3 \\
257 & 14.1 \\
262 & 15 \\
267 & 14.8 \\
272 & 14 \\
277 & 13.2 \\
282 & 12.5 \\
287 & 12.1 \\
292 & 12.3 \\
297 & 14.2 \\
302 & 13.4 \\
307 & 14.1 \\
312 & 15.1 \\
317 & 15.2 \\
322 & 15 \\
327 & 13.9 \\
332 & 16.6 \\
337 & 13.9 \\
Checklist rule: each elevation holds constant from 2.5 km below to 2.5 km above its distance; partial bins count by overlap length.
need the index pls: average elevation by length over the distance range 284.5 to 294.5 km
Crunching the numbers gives 12.2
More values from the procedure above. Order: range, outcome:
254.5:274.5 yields 14.5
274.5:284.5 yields 12.8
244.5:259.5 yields 13.7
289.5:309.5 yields 13.5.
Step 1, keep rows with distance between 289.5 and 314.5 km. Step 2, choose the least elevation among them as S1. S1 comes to 12.3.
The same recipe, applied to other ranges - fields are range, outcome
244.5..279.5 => 13.2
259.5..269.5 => 14.8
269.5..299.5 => 12.1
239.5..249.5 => 13.7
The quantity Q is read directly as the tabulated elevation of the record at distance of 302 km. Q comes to 13.4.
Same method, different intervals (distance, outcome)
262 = 15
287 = 12.1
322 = 15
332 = 16.6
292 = 12.3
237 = 13.8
